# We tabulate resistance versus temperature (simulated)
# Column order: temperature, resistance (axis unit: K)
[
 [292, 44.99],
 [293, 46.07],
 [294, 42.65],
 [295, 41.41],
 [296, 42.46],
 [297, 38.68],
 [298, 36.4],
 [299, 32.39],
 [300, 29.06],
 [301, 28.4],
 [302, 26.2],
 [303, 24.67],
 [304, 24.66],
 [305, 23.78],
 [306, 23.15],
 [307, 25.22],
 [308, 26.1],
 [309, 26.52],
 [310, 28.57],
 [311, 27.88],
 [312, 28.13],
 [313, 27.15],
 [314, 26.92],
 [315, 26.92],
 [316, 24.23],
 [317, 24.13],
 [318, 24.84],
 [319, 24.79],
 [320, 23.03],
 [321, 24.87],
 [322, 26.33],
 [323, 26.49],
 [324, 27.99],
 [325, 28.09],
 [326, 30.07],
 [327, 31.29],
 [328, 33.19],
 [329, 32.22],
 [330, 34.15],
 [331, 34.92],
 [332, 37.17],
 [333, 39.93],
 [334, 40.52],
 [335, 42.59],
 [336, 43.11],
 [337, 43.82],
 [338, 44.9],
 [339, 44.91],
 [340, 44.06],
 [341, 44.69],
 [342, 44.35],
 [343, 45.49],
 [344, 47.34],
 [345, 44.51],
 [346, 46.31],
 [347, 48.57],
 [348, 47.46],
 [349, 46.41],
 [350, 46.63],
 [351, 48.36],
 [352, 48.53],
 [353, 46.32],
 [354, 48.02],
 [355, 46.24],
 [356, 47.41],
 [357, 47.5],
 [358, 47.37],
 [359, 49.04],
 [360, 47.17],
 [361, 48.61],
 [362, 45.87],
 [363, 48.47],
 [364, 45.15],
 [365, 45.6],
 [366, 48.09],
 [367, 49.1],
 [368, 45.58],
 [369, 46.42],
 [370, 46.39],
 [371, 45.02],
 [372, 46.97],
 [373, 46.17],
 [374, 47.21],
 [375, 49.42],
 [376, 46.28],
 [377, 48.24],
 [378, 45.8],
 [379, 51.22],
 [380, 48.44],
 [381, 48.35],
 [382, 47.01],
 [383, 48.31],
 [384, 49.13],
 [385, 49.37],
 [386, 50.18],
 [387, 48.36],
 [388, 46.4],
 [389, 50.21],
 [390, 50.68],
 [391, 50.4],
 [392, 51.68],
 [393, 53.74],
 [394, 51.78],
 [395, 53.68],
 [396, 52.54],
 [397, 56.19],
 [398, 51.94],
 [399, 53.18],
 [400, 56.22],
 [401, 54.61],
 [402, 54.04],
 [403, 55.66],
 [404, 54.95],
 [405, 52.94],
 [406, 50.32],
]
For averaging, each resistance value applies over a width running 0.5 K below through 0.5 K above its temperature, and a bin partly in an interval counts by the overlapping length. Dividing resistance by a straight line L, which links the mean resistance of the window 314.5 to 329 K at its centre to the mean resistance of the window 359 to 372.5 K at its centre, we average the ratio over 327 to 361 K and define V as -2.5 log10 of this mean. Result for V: -0.19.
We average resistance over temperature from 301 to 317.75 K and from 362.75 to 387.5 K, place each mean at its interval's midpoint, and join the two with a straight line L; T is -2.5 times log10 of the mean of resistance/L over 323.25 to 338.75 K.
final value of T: -0.09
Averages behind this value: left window 25.9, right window 47.6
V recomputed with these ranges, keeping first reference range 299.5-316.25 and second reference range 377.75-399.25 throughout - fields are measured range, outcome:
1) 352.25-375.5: -0.100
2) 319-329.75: 0.110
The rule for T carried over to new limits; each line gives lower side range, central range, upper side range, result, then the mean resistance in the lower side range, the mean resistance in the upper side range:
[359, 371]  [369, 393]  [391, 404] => 0.04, 47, 53.7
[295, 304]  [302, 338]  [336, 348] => 0.29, 32.4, 45.4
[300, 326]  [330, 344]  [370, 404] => -0.24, 26.1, 50.3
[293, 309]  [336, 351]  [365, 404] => -0.12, 31.3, 49.9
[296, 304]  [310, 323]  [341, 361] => 0.36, 31.2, 47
